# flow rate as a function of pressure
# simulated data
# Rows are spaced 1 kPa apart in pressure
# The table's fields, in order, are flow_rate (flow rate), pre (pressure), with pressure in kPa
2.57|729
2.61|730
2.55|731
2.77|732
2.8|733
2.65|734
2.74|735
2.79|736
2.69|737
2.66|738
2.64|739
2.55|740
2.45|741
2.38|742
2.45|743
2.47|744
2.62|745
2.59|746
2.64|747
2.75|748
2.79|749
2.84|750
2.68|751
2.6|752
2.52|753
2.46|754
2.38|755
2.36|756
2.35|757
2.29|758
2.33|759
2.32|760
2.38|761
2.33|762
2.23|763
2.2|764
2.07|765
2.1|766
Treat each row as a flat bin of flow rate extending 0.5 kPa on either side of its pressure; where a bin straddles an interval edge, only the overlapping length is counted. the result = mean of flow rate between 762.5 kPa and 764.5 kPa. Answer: 2.21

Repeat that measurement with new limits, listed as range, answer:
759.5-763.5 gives 2.31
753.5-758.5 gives 2.37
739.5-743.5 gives 2.46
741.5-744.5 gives 2.43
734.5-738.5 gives 2.72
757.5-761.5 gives 2.33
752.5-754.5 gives 2.49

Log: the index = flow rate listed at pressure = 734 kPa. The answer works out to 2.65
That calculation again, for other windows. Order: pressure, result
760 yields 2.32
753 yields 2.52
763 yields 2.23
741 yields 2.45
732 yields 2.77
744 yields 2.47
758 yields 2.29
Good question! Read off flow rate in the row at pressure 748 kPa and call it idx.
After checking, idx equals 2.75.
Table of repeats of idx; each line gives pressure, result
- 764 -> 2.2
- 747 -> 2.64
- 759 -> 2.33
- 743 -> 2.45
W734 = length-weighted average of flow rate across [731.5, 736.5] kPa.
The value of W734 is 2.75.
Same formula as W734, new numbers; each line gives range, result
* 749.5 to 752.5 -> 2.71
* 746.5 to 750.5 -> 2.75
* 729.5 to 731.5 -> 2.58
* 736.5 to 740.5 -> 2.63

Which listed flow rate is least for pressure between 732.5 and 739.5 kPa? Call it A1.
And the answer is 2.64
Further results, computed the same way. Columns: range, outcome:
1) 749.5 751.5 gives 2.68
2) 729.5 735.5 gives 2.55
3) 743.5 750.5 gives 2.47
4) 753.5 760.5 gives 2.29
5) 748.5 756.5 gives 2.36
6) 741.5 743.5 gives 2.38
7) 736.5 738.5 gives 2.66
